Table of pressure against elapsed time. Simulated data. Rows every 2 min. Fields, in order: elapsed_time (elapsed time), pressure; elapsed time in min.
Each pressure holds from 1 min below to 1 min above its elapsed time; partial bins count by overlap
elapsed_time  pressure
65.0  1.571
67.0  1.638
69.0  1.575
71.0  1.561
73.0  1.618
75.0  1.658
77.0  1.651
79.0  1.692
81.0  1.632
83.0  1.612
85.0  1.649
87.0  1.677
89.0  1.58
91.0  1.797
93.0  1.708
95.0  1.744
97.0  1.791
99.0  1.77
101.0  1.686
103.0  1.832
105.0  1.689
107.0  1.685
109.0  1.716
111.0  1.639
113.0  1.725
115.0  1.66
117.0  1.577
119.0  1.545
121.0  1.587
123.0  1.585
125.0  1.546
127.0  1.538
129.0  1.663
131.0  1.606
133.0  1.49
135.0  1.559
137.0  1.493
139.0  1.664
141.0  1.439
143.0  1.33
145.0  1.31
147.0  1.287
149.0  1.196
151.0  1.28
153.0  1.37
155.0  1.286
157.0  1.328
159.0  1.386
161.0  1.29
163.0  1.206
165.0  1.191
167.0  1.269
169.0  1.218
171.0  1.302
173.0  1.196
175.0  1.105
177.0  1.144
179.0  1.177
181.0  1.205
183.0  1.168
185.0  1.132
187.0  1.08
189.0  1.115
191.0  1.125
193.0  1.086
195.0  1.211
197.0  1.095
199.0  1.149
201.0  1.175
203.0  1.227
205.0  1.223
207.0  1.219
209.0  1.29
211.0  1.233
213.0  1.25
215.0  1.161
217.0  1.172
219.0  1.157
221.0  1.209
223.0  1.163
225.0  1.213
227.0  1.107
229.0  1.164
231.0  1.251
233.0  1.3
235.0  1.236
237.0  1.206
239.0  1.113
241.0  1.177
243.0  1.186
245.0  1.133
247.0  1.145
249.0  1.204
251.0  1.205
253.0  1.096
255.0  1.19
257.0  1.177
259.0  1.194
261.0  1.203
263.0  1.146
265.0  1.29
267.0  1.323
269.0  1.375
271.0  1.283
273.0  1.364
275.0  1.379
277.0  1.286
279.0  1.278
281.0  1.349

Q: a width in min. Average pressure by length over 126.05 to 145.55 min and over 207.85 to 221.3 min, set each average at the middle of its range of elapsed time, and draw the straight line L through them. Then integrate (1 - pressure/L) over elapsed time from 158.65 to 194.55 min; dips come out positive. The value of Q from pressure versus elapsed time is 4.6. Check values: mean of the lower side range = 1.51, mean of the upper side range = 1.21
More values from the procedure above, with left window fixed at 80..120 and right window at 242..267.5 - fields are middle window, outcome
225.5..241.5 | 0.8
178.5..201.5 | 4.2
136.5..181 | 6.2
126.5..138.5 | 0.1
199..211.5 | 1.2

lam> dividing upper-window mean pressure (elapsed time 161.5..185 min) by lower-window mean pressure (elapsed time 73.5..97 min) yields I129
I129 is 0.71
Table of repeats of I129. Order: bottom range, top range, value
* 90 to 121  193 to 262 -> 0.70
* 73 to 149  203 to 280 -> 0.76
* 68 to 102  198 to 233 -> 0.72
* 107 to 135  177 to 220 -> 0.73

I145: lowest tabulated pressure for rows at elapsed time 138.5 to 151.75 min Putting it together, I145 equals 1.196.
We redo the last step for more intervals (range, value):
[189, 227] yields 1.086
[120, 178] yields 1.105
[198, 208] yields 1.149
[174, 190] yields 1.08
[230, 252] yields 1.113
